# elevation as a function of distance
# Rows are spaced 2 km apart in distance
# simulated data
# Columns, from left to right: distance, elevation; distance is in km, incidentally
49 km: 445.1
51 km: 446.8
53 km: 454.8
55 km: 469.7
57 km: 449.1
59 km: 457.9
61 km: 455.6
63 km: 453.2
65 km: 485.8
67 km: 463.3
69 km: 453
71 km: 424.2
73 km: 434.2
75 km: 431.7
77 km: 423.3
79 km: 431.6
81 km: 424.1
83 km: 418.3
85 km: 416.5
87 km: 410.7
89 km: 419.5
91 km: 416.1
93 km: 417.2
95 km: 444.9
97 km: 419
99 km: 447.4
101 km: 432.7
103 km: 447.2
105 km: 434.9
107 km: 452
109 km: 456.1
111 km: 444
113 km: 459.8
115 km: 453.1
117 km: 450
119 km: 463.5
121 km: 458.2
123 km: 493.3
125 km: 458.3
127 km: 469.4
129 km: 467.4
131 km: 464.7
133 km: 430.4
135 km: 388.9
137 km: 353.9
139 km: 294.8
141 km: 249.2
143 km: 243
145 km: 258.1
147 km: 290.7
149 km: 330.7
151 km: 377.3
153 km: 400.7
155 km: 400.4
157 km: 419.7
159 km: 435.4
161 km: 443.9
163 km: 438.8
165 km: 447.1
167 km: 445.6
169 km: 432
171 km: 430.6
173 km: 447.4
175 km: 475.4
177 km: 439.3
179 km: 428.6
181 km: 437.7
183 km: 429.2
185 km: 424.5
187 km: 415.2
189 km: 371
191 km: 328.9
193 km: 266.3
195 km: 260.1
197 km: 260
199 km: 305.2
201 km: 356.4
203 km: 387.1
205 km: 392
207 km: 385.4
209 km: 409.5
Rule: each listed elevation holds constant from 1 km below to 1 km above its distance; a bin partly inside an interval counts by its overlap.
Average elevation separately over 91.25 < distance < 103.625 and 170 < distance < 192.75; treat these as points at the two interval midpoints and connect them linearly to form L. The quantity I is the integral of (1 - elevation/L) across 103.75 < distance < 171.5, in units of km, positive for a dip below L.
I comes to 2.4 km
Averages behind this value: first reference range 433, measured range 410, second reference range 416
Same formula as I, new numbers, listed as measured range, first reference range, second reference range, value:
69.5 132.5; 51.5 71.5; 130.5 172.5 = -2.9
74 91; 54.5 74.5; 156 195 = 1.0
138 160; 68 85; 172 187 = 5.0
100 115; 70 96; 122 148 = -1.8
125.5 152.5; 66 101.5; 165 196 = 3.7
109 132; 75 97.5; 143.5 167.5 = -3.2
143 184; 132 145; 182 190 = -4.1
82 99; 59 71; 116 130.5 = 1.5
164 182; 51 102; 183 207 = -3.9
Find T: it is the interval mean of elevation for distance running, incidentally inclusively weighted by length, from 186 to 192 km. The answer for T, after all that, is 372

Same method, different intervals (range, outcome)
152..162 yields 420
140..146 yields 250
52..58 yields 458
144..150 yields 293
